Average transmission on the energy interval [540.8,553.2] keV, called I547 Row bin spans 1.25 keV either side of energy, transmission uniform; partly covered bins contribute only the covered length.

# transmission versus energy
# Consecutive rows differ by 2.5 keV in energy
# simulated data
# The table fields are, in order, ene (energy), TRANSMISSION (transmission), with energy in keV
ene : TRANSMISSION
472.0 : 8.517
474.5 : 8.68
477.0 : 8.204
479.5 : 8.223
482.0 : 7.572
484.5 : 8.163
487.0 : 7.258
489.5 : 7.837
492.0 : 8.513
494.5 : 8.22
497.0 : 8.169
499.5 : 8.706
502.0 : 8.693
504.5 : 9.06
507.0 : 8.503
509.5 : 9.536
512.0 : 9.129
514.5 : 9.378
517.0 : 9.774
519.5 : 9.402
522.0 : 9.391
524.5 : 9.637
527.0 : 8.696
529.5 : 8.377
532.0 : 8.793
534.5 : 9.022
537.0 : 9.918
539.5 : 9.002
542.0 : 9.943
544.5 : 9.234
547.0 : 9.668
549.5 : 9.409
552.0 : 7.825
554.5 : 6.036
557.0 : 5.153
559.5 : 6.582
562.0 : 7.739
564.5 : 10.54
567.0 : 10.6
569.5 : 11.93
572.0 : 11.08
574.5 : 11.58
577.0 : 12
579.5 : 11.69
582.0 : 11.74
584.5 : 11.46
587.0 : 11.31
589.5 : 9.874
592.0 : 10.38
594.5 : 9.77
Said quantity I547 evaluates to 9.22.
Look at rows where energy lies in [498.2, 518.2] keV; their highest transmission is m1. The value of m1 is 9.774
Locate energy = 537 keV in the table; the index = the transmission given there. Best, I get 9.918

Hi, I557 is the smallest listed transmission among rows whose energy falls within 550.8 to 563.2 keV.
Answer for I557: 5.153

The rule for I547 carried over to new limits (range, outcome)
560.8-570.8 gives 10.2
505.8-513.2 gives 9.06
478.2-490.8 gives 7.81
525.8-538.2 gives 8.96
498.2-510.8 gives 8.9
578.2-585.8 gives 11.6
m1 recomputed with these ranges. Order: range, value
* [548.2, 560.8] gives 9.409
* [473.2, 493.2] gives 8.68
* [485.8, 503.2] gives 8.706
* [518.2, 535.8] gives 9.637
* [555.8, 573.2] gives 11.93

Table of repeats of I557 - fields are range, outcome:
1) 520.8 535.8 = 8.377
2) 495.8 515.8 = 8.169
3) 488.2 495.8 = 7.837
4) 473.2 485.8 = 7.572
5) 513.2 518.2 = 9.378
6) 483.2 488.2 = 7.258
